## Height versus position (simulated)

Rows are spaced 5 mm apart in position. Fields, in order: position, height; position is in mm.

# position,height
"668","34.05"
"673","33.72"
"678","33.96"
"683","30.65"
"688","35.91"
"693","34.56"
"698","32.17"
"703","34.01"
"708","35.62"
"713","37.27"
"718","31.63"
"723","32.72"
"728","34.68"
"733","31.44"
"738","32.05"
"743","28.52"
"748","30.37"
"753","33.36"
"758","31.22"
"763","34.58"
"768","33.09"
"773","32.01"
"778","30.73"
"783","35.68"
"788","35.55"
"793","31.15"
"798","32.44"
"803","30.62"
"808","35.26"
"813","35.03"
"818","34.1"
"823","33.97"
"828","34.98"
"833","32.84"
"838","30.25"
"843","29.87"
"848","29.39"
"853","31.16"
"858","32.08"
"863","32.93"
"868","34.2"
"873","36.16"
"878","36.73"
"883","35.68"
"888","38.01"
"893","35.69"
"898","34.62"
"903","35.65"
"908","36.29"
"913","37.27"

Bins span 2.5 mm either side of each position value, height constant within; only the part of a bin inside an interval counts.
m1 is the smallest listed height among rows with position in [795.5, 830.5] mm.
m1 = 30.62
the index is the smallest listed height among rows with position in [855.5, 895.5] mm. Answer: 32.08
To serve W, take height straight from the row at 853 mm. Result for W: 31.16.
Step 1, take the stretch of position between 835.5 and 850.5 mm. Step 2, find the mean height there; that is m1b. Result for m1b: 29.8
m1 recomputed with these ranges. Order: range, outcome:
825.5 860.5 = 29.39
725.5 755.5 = 28.52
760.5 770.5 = 33.09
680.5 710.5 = 30.65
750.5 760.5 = 31.22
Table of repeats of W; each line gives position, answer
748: 30.37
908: 36.29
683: 30.65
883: 35.68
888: 38.01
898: 34.62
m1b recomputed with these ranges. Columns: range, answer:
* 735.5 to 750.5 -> 30.3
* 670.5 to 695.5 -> 33.8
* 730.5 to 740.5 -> 31.7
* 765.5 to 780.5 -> 31.9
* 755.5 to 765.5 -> 32.9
